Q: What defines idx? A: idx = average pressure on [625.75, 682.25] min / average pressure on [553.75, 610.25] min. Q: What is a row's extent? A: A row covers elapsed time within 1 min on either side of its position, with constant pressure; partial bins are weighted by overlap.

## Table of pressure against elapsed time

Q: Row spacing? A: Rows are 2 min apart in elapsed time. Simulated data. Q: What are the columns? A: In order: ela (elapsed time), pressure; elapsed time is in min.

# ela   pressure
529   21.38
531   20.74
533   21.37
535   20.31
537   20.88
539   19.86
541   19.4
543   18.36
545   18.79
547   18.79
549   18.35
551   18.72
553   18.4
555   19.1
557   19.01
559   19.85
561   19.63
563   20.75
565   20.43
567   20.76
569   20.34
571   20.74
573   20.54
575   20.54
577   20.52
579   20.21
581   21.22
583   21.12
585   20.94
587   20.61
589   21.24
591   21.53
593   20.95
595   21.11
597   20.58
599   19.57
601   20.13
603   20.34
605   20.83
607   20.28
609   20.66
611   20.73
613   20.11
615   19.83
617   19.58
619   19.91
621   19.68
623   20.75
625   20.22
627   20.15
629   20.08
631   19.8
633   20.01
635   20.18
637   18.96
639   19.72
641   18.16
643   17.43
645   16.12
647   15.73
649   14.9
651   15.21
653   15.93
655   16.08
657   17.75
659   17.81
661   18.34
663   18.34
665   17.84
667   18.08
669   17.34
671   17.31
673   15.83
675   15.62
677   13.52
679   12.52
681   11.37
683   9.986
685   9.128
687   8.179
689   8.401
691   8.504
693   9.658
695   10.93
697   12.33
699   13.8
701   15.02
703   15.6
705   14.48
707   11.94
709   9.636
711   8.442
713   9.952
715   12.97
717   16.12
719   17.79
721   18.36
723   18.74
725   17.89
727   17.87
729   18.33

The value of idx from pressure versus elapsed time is 0.84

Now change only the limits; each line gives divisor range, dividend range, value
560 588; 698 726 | 0.70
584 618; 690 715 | 0.57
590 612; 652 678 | 0.82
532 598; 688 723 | 0.63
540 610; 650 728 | 0.71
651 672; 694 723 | 0.78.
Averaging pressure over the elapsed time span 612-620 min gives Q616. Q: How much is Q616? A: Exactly 19.9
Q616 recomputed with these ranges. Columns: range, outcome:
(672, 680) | 14.4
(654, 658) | 16.9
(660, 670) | 18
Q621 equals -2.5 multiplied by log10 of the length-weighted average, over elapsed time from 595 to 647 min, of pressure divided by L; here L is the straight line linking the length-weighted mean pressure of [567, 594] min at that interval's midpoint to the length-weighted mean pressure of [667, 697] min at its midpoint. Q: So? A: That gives -0.138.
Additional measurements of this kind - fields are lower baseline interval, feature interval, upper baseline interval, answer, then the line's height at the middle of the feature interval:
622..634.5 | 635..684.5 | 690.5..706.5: 0.037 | 16.8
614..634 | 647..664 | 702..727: 0.082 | 18.1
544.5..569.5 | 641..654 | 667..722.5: -0.062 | 15.2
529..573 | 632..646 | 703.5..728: -0.101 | 17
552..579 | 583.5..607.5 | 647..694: -0.128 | 18.4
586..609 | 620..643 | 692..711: -0.101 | 17.9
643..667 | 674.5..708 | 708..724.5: 0.277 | 15.2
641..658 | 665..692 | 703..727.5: 0.199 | 15.5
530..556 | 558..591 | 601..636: -0.046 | 19.8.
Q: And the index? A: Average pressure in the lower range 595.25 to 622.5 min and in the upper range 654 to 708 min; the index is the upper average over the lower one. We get 0.7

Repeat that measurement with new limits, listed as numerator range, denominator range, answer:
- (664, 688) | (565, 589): 0.67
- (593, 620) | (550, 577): 1.02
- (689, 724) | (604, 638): 0.65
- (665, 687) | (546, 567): 0.72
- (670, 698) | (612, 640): 0.59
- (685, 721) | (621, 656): 0.66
